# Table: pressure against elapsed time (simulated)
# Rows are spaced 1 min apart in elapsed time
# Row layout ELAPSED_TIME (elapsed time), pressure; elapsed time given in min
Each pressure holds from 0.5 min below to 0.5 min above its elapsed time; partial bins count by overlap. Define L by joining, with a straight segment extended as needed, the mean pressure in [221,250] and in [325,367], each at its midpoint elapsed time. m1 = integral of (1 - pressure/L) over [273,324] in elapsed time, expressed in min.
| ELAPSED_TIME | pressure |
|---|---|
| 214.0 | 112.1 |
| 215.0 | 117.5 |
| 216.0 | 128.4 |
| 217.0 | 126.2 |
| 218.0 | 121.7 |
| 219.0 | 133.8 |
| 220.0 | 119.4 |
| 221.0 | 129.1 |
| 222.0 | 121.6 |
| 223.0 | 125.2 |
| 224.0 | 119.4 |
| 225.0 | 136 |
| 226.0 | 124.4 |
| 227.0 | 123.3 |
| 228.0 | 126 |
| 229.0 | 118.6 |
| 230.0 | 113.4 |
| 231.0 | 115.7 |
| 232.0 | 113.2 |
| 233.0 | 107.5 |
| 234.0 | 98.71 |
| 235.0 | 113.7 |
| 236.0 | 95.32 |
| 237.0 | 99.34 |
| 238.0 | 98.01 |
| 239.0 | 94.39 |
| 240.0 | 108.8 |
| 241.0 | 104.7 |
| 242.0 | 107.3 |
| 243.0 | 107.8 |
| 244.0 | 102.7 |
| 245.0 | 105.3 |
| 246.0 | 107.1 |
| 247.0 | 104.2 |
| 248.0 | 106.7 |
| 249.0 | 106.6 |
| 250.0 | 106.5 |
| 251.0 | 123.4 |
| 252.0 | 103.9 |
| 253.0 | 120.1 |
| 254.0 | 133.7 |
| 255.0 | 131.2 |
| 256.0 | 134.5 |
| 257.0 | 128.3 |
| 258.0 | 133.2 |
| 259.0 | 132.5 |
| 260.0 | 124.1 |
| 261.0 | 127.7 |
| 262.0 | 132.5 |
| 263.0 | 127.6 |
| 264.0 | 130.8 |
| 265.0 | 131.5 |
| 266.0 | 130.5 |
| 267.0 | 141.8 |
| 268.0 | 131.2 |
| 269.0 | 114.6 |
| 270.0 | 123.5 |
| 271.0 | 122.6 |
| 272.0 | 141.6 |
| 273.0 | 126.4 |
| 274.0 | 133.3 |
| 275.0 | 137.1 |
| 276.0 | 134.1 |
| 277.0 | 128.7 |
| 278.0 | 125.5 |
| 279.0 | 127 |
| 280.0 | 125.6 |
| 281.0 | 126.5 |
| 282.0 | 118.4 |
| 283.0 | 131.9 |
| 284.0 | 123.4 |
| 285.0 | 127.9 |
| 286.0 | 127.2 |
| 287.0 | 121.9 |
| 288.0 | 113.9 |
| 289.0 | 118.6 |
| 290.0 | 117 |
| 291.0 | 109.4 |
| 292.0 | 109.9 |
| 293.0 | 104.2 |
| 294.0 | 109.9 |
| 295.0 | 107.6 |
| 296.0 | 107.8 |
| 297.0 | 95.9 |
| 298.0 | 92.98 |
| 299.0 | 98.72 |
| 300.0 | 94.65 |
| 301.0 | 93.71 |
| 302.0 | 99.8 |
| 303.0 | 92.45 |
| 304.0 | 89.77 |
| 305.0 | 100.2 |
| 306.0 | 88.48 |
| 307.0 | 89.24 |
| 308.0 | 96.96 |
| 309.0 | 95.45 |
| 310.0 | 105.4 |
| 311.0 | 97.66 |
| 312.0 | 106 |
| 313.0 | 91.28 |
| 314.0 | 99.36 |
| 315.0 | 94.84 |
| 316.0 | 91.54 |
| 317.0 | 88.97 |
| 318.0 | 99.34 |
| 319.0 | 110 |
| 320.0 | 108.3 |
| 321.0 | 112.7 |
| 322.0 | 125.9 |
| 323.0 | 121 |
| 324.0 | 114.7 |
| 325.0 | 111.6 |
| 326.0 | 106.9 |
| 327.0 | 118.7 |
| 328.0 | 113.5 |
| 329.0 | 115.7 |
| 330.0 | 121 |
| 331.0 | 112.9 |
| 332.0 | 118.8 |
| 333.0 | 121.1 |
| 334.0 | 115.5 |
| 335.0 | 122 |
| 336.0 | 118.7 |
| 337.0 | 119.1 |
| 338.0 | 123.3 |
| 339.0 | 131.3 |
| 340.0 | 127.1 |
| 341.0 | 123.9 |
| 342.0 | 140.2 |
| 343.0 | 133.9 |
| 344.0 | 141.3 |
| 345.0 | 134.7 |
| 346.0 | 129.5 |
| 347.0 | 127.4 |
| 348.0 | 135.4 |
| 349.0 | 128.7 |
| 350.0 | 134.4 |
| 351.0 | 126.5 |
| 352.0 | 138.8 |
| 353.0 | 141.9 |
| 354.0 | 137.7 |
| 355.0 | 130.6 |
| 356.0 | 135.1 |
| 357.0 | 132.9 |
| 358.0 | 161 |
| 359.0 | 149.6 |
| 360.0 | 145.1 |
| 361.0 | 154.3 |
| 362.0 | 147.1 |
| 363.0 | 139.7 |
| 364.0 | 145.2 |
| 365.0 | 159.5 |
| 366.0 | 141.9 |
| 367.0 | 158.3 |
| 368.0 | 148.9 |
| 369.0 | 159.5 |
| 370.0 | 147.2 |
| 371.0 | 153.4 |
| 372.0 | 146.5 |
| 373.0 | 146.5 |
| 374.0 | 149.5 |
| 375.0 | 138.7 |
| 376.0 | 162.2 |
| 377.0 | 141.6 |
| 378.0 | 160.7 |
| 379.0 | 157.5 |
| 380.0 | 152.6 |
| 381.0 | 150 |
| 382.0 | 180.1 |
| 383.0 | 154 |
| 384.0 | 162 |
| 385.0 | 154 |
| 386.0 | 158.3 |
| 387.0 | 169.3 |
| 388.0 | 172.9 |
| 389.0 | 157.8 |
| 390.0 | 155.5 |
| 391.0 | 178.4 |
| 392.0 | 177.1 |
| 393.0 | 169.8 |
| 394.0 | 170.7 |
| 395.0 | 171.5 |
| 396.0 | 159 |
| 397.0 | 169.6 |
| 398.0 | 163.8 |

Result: 5.4 min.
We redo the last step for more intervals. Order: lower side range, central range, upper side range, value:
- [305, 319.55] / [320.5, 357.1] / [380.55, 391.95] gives -1.5 min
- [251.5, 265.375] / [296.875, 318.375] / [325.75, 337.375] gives 4.5 min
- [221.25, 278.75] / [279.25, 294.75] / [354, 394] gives 1.3 min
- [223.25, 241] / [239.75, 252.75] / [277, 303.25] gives 0.6 min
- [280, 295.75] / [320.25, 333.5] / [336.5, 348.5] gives 1.1 min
